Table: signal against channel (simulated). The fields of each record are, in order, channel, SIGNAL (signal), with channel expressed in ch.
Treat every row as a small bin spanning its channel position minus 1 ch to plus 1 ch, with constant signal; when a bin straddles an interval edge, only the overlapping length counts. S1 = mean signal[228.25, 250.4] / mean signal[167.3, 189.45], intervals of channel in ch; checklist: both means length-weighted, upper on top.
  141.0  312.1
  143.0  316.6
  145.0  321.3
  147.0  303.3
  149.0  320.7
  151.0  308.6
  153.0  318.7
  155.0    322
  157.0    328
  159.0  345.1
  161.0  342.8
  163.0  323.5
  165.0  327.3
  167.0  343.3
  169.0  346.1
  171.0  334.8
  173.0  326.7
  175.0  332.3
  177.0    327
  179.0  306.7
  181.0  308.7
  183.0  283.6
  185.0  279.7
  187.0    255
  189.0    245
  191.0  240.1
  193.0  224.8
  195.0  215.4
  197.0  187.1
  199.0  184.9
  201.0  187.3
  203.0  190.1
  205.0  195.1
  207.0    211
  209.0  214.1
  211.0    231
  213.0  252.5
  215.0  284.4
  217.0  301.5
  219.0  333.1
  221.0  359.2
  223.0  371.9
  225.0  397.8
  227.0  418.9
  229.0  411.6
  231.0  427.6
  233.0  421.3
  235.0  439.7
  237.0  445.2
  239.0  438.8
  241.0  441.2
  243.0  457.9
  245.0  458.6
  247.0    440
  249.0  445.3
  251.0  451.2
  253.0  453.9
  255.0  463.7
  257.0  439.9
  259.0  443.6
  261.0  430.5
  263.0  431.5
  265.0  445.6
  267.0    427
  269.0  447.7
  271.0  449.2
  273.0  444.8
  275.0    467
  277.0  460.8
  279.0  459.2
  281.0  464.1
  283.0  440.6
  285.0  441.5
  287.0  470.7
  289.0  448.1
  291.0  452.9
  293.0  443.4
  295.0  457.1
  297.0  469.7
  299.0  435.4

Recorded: 1.43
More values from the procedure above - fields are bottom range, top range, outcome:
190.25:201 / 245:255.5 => 2.17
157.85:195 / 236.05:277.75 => 1.48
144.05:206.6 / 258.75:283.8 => 1.57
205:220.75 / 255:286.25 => 1.71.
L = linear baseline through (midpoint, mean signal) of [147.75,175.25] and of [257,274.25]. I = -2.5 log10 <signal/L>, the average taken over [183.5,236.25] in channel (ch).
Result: 0.31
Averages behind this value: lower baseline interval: 330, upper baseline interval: 440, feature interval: 288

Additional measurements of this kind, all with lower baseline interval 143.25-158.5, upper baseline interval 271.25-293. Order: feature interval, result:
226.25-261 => -0.068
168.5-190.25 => 0.149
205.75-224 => 0.336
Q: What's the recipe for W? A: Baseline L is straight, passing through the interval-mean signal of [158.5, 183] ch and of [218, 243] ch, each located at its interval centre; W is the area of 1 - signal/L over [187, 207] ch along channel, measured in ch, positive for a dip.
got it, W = 8.4 ch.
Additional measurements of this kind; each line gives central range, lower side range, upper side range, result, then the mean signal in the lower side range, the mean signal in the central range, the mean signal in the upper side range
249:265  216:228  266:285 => -0.94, 364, 445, 451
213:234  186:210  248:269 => -3.75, 212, 367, 443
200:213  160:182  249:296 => 5.71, 329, 208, 449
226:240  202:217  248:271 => -4.18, 231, 429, 444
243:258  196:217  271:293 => -4.05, 218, 451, 454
